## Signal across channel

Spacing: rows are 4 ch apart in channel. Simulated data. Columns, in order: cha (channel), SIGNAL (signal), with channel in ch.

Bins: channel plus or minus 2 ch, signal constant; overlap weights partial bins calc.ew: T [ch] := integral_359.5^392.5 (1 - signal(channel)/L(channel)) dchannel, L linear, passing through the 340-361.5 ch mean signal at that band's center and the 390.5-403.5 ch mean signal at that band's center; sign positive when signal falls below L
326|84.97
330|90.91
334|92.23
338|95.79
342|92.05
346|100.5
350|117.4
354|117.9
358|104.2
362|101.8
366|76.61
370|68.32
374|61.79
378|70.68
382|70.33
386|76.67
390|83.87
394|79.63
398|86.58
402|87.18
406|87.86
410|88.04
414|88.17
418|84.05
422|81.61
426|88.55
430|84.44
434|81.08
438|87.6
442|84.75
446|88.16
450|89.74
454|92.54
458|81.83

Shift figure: 6.1 ch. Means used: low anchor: 106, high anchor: 84.3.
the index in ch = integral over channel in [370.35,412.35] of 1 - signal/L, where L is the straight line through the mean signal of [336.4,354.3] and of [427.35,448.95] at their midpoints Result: 6.9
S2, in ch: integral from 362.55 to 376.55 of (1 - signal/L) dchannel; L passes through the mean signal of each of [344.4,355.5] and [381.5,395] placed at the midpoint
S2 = 3.4 ch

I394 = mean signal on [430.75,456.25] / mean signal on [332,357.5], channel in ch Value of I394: 0.8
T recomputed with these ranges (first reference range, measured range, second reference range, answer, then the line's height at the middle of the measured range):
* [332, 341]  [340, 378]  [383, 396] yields -1.8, 87.6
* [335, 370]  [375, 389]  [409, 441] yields 3.1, 93.3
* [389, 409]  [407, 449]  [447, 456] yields 1.2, 88.3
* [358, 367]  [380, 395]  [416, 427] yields 2.1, 89.9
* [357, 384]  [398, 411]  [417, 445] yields -0.9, 81.9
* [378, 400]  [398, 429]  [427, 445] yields -1.7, 81.9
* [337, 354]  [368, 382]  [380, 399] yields 3.1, 87.2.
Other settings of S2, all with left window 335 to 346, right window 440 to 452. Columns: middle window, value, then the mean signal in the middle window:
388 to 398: 0.94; 82.7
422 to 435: 0.63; 84.5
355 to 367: -0.52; 97.6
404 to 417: 0.33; 87.7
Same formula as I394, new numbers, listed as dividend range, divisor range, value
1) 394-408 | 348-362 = 0.77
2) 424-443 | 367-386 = 1.23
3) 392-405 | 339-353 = 0.82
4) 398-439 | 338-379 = 0.93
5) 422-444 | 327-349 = 0.89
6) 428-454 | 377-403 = 1.09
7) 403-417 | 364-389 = 1.23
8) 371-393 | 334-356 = 0.70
